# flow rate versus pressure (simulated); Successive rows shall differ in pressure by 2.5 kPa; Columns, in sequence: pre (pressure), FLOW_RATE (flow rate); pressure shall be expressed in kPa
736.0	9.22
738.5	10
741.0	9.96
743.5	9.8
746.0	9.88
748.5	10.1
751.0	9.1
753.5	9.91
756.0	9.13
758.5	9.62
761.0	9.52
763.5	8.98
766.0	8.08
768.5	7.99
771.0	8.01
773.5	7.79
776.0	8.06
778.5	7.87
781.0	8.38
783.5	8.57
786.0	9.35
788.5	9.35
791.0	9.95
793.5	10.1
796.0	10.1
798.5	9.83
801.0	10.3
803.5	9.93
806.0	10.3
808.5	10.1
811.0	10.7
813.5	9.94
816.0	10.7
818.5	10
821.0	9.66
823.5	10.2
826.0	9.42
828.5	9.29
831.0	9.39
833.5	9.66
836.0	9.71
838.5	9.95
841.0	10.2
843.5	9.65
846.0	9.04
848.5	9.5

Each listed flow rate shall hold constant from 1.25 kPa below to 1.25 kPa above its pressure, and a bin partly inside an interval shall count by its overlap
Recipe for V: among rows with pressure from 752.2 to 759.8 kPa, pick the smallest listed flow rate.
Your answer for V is 9.13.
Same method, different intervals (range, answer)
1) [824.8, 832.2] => 9.29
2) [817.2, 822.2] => 9.66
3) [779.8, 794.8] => 8.38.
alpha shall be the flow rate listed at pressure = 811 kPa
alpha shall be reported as 10.7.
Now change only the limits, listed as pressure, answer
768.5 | 7.99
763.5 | 8.98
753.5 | 9.91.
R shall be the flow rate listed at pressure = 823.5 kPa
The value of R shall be 10.2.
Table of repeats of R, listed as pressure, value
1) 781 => 8.38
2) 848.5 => 9.5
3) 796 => 10.1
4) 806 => 10.3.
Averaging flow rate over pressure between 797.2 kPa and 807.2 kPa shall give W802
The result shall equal 10.1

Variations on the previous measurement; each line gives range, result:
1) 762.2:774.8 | 8.17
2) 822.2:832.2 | 9.58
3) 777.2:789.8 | 8.71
